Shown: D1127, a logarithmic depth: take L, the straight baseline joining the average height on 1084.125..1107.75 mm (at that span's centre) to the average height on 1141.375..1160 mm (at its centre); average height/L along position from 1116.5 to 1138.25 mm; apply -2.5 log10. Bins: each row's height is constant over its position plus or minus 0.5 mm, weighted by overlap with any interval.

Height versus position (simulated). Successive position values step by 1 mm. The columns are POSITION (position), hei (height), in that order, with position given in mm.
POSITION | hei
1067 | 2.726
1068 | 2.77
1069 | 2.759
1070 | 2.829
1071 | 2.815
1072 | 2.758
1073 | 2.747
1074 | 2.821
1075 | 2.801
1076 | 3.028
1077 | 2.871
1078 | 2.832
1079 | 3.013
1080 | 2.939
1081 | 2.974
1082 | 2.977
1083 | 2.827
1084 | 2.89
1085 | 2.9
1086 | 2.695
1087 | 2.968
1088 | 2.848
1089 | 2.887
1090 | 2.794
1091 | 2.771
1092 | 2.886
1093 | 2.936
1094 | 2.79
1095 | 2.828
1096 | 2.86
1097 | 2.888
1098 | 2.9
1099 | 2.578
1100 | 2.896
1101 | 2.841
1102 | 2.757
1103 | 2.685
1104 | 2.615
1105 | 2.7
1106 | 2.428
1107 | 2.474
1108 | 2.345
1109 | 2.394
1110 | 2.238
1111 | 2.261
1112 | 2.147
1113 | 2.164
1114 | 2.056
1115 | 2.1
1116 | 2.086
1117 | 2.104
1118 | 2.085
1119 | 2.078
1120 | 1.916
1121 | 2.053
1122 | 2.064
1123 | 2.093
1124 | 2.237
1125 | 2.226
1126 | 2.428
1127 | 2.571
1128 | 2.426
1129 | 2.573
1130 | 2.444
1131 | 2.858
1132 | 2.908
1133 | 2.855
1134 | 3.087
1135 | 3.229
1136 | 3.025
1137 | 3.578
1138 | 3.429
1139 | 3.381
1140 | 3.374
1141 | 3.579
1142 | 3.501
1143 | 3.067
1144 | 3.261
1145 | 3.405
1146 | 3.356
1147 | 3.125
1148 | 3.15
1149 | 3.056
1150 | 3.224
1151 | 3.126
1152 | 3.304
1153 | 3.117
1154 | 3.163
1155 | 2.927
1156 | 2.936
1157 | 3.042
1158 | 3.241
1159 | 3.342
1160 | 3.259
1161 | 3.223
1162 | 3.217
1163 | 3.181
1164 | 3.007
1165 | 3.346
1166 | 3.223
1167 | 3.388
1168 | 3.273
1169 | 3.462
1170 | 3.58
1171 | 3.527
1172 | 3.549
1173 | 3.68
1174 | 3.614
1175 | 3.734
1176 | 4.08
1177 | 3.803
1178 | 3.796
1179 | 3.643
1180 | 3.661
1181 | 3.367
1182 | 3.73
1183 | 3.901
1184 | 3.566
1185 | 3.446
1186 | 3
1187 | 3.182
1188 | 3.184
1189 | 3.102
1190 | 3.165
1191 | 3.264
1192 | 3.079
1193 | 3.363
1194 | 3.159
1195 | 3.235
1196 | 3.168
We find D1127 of 0.19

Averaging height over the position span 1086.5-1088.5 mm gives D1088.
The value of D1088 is 2.91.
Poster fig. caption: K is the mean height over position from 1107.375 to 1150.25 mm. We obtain 2.68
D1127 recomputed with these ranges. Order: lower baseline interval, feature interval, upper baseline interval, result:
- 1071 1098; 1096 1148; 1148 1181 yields 0.16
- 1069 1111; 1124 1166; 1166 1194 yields 0.04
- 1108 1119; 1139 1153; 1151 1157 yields -0.13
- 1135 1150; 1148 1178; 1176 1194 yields 0.01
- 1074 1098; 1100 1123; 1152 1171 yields 0.28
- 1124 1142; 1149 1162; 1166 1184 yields 0.05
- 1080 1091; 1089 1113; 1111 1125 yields -0.06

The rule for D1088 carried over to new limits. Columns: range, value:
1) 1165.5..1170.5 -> 3.39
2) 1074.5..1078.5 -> 2.88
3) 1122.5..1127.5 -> 2.31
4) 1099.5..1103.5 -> 2.79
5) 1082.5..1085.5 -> 2.87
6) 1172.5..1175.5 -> 3.68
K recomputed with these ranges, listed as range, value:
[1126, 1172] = 3.16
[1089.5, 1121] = 2.5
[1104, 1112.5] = 2.39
